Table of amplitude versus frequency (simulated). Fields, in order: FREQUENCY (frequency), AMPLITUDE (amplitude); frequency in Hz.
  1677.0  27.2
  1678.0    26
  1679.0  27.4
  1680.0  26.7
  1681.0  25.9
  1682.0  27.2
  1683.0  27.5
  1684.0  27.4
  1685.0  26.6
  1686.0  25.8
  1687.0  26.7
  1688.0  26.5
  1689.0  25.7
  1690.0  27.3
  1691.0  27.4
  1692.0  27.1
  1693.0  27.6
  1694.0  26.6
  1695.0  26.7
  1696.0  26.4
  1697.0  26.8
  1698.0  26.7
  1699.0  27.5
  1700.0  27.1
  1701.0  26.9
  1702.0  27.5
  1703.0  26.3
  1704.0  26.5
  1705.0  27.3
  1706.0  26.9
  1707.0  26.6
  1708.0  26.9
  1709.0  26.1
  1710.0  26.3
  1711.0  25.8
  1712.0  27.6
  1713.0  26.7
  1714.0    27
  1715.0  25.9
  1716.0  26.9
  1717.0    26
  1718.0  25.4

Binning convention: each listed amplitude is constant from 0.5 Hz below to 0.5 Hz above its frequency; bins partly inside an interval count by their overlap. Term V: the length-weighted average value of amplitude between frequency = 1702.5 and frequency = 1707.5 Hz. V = 26.7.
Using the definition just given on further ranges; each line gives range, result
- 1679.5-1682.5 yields 26.6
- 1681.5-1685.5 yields 27.2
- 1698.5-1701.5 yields 27.2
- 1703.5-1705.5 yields 26.9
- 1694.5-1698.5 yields 26.6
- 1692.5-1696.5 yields 26.8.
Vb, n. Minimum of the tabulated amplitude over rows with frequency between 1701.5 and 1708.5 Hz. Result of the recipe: 26.3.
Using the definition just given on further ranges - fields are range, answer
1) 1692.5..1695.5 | 26.6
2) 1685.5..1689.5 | 25.7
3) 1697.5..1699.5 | 26.7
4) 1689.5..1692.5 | 27.1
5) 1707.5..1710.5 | 26.1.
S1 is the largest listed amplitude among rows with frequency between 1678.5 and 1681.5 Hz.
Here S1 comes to 27.4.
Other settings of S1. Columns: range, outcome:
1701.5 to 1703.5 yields 27.5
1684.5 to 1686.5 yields 26.6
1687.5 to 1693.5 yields 27.6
